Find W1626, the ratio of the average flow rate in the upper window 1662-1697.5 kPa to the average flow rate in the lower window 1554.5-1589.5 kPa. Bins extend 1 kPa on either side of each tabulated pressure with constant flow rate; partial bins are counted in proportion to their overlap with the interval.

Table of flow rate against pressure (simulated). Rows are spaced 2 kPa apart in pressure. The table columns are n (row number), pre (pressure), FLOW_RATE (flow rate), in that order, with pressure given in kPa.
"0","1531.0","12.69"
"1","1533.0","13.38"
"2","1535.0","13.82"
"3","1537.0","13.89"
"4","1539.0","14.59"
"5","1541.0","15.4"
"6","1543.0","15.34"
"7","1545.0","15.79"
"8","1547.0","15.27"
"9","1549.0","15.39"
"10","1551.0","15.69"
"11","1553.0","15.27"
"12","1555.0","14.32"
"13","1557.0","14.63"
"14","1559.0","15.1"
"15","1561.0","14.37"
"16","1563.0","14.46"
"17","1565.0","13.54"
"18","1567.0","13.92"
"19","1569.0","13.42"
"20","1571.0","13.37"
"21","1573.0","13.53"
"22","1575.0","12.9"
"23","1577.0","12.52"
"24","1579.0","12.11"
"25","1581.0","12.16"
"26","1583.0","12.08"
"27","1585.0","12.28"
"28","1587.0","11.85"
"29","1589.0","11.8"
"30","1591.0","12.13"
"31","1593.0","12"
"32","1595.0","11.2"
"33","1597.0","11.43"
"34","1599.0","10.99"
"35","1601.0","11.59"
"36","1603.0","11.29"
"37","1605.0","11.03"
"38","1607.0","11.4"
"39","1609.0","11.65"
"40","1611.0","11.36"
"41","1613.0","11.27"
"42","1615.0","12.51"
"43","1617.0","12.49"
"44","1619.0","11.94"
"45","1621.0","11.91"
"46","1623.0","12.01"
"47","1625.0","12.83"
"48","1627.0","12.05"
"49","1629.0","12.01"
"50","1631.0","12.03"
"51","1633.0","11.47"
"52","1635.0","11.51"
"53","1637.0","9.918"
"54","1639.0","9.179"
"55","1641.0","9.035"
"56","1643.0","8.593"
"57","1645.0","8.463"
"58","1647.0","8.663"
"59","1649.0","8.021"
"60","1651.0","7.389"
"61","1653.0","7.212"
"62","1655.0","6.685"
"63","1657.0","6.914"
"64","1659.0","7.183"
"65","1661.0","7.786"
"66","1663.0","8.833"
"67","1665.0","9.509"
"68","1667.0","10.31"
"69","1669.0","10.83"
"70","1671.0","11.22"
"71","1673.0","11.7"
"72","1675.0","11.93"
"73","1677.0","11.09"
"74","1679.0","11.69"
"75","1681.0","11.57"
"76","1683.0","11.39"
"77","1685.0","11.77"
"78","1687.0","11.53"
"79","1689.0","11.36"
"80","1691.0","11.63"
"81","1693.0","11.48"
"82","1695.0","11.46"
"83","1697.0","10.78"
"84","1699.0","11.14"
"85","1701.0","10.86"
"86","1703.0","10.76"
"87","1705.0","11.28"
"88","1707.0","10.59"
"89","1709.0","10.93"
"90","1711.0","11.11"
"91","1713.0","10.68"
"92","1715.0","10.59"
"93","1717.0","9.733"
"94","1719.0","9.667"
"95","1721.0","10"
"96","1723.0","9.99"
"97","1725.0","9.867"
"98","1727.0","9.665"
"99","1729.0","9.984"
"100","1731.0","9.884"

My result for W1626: 0.8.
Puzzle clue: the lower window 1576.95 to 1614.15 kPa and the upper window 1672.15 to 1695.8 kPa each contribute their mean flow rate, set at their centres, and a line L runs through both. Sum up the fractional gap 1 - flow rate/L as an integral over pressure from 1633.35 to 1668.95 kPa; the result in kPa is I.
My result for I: 9.0 kPa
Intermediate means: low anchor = 11.7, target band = 8.66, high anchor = 11.5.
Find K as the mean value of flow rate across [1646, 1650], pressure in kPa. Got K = 8.34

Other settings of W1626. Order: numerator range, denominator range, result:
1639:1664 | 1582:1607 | 0.68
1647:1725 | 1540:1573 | 0.70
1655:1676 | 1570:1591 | 0.76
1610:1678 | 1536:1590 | 0.73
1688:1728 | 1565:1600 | 0.86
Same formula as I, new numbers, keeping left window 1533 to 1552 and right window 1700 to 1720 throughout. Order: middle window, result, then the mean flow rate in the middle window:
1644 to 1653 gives 3.08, 8.03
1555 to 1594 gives 2.85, 13.1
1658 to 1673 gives 2.82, 9.54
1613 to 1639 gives 2.09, 11.8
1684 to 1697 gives -0.42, 11.5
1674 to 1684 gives -0.10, 11.5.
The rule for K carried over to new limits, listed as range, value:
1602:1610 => 11.3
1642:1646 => 8.53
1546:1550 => 15.3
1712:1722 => 10.1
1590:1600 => 11.6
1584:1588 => 12.1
